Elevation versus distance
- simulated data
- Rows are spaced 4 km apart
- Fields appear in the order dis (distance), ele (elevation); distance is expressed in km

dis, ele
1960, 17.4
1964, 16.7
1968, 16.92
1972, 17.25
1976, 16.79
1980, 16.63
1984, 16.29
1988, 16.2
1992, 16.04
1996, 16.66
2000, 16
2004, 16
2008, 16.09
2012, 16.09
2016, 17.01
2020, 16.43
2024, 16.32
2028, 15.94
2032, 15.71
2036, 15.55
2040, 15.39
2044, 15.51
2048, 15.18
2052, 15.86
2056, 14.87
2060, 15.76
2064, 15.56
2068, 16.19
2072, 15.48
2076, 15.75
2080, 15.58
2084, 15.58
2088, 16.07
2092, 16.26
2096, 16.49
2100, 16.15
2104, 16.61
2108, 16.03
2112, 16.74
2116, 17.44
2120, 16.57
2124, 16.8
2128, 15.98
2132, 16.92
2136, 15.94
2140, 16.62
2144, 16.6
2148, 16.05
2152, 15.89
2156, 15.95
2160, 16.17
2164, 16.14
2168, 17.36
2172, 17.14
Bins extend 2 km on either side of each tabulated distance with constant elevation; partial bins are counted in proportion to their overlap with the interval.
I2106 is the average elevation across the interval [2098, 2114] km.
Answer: 16.4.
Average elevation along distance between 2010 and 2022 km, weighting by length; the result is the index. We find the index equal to 16.5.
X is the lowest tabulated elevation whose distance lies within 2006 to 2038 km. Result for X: 15.55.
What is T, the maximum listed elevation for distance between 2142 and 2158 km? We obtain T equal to 16.6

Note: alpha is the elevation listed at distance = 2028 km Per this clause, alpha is 15.94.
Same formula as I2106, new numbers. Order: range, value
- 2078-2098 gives 16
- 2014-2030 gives 16.4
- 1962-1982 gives 16.9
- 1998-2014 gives 16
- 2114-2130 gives 16.7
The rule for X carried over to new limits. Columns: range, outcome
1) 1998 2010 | 16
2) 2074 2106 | 15.58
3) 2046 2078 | 14.87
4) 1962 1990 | 16.2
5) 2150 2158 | 15.89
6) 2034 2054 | 15.18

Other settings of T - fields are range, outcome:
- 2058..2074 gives 16.19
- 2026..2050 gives 15.94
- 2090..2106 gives 16.61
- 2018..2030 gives 16.43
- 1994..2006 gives 16.66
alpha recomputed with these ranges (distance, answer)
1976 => 16.79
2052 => 15.86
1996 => 16.66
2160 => 16.17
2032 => 15.71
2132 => 16.92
